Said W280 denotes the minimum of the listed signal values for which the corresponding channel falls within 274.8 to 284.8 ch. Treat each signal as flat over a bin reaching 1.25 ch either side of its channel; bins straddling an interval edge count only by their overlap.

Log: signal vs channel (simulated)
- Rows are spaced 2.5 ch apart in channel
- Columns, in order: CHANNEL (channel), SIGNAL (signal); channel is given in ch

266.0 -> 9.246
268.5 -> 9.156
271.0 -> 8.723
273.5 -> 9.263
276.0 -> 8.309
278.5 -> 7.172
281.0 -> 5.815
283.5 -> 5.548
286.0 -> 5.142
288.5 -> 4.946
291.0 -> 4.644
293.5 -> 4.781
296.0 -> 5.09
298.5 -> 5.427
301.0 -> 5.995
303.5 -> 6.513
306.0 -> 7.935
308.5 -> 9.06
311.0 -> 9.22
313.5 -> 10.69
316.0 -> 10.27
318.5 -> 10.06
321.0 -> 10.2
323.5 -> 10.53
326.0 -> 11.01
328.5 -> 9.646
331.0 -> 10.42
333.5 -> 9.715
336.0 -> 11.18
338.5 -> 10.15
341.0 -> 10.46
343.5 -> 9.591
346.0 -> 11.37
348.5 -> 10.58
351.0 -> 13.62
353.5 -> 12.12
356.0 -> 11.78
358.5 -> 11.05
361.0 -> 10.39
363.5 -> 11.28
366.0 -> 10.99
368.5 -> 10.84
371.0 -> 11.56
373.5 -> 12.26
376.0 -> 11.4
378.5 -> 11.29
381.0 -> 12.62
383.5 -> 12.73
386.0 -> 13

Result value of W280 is 5.548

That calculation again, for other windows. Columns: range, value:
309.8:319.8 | 9.22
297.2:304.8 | 5.427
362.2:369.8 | 10.84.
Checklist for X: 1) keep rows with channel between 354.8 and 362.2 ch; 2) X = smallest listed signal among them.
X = 10.39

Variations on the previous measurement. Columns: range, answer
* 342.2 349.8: 9.591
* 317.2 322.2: 10.06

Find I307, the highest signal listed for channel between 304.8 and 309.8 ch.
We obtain 9.06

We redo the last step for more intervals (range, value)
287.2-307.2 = 7.935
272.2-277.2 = 9.263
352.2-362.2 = 12.12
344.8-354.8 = 13.62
